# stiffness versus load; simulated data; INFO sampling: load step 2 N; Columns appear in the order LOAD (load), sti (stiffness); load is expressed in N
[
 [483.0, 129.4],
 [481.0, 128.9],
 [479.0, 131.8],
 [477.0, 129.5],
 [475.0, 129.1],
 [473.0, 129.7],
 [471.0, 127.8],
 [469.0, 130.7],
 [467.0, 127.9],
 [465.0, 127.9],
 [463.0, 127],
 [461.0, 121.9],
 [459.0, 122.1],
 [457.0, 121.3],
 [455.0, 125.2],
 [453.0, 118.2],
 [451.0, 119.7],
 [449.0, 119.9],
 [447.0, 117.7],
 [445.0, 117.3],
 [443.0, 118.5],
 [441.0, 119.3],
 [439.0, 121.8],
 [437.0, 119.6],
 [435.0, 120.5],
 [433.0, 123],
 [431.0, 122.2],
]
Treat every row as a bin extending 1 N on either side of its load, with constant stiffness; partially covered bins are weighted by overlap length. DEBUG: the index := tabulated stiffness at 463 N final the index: 127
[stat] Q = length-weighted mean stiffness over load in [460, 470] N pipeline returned 127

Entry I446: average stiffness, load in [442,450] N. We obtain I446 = 118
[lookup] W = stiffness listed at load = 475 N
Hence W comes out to 129.1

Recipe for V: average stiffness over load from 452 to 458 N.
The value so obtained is 122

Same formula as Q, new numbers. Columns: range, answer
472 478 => 129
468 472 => 129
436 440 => 121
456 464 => 123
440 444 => 119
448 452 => 120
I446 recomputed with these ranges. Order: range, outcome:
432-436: 122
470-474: 129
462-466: 127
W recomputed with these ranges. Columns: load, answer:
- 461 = 121.9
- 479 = 131.8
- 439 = 121.8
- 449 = 119.9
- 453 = 118.2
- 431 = 122.2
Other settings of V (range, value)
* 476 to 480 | 131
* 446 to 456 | 120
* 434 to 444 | 120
